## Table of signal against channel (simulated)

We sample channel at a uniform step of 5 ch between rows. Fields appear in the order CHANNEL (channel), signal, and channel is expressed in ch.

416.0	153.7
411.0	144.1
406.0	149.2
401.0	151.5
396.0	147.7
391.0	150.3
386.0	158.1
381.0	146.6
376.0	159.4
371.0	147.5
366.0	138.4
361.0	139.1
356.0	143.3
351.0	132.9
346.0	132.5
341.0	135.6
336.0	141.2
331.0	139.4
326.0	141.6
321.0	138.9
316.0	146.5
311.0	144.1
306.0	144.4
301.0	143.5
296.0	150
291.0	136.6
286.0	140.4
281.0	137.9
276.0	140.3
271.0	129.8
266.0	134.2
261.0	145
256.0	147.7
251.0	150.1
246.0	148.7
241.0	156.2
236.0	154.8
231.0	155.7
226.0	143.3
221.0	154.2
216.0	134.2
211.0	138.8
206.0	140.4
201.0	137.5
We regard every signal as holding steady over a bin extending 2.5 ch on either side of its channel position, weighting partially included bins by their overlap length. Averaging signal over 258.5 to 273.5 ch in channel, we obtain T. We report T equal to 136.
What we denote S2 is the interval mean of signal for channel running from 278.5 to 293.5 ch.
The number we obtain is 138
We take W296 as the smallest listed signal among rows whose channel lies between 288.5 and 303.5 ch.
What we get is 136.6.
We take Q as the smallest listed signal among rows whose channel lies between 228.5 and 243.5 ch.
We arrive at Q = 154.8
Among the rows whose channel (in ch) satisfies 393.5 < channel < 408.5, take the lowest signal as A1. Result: 147.7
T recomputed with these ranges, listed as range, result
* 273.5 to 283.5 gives 139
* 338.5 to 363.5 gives 137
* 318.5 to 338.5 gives 140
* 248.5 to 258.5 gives 149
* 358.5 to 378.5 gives 146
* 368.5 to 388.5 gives 153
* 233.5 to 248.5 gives 153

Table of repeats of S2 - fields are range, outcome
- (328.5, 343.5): 139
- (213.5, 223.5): 144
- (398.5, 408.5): 150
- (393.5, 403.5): 150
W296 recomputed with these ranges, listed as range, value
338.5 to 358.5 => 132.5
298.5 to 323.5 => 138.9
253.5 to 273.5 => 129.8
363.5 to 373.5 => 138.4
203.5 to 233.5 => 134.2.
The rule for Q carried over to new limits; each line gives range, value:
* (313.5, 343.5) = 135.6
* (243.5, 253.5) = 148.7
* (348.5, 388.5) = 132.9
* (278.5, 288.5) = 137.9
